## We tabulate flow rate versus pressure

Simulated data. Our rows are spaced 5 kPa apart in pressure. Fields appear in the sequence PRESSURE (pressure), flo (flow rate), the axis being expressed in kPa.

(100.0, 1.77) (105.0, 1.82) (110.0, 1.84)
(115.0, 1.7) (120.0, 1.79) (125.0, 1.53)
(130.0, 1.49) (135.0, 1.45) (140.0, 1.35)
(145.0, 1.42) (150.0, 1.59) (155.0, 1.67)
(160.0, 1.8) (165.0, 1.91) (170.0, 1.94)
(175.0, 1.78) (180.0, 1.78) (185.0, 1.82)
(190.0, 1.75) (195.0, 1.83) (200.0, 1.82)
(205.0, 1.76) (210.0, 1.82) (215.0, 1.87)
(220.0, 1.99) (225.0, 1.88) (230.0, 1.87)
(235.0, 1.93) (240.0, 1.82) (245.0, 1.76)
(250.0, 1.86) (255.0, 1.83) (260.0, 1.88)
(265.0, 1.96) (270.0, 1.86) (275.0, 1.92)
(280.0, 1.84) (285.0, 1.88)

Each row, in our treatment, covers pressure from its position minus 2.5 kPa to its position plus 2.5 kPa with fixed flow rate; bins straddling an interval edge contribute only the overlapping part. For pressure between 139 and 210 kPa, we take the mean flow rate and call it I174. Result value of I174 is 1.74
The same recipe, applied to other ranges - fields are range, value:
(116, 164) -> 1.58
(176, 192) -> 1.78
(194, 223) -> 1.85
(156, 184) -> 1.83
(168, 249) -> 1.84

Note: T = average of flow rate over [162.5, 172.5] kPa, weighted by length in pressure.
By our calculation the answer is 1.93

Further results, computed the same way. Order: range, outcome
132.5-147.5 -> 1.41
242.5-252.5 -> 1.81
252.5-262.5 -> 1.85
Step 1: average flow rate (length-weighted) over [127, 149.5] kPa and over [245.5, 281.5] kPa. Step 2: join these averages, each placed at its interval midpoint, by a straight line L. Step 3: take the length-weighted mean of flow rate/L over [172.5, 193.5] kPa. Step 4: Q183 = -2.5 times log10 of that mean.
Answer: -0.12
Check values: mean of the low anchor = 1.44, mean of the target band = 1.78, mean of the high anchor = 1.87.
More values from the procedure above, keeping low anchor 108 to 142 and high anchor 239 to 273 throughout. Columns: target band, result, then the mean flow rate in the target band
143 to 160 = 0.03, 1.6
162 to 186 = -0.10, 1.85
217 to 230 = -0.08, 1.92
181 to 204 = -0.04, 1.8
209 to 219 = -0.06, 1.87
